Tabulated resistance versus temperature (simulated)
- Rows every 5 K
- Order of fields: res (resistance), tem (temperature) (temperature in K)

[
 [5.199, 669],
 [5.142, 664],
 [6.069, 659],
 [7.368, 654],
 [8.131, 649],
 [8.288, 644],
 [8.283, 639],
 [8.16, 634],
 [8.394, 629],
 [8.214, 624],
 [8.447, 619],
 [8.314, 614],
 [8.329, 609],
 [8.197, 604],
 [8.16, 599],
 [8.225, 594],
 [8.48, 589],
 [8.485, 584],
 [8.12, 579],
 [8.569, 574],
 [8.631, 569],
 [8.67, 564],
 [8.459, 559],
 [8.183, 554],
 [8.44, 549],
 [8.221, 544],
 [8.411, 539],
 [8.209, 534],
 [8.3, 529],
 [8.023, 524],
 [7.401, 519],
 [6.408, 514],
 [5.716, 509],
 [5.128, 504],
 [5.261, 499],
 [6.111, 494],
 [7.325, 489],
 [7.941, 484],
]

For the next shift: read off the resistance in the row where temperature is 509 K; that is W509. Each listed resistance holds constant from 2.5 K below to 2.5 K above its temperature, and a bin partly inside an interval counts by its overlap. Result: 5.716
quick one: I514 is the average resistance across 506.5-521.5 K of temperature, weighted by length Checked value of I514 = 6.51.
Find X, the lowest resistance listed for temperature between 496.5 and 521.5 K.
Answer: 5.128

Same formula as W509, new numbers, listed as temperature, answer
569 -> 8.631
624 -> 8.214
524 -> 8.023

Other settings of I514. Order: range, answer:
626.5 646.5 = 8.28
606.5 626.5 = 8.33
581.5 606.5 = 8.31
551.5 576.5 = 8.5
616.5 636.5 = 8.3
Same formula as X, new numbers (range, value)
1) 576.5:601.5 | 8.12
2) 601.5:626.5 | 8.197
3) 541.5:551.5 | 8.221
